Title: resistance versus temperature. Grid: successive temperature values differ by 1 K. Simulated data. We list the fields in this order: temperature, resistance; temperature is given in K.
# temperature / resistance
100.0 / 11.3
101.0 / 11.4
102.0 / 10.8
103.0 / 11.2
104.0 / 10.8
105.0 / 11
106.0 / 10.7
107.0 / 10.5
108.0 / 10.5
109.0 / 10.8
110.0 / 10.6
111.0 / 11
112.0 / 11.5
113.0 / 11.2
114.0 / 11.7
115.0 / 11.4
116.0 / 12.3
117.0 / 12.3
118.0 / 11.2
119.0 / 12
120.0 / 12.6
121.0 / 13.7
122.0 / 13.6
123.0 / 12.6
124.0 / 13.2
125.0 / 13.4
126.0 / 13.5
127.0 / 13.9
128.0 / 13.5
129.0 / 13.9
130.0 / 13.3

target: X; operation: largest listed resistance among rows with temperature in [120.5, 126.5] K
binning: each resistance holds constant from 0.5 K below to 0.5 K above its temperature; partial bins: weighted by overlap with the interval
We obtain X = 13.7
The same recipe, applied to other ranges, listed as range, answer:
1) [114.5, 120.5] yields 12.6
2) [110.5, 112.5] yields 11.5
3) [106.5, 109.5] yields 10.8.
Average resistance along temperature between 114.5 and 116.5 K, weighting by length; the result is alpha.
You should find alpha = 11.9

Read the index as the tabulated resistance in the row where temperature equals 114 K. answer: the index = 11.7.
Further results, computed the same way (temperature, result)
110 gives 10.6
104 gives 10.8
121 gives 13.7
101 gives 11.4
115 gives 11.4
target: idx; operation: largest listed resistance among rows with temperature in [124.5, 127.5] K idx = 13.9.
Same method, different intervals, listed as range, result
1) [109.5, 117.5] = 12.3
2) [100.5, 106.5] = 11.4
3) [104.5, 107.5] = 11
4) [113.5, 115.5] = 11.7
